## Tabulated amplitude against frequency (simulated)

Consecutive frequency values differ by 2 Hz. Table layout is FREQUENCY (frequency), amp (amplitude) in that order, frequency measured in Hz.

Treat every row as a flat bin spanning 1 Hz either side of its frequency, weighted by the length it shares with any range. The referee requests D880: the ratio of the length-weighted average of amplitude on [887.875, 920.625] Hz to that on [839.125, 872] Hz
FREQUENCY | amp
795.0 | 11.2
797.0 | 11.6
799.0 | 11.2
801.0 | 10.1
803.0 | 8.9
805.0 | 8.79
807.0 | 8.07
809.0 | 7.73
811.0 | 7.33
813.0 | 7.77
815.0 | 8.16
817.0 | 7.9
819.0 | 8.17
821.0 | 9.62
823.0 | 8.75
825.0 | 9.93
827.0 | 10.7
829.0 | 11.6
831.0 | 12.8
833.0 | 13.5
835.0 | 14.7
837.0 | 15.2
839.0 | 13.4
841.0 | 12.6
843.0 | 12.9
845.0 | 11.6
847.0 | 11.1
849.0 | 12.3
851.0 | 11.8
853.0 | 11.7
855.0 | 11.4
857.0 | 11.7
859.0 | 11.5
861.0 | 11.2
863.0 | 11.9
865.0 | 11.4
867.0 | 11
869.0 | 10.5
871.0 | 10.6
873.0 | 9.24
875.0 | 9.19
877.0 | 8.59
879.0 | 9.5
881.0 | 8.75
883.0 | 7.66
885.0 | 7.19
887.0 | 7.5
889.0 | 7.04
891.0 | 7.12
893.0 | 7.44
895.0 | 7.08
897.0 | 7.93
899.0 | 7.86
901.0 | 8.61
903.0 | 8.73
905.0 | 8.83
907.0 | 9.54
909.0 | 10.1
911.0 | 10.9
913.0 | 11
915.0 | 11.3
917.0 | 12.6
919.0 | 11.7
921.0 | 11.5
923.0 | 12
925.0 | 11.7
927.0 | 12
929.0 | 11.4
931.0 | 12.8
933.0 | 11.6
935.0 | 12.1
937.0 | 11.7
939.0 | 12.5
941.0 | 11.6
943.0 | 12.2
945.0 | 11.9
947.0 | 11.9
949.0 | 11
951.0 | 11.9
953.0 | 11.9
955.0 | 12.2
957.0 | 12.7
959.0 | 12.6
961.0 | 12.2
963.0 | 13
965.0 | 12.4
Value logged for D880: 0.80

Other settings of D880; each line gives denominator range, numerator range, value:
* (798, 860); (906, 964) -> 1.10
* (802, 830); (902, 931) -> 1.25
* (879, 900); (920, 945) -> 1.56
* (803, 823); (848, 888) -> 1.24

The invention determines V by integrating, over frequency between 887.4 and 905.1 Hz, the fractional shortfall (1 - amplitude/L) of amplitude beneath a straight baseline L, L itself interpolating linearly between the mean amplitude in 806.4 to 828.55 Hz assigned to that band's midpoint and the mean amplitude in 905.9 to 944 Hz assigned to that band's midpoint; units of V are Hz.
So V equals 4.9 Hz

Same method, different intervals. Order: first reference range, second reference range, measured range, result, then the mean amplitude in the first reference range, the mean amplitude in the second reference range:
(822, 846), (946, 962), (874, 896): 7.73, 12.3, 12.1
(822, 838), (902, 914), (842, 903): 6.69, 12.1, 9.85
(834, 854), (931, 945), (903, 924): 2.32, 12.7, 12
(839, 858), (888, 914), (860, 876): 0.18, 12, 8.63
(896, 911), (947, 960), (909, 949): -4.81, 8.94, 12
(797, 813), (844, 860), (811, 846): -2.16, 8.98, 11.6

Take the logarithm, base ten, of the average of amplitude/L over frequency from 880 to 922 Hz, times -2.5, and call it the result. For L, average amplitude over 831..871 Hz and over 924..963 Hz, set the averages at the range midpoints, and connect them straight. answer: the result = 0.31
